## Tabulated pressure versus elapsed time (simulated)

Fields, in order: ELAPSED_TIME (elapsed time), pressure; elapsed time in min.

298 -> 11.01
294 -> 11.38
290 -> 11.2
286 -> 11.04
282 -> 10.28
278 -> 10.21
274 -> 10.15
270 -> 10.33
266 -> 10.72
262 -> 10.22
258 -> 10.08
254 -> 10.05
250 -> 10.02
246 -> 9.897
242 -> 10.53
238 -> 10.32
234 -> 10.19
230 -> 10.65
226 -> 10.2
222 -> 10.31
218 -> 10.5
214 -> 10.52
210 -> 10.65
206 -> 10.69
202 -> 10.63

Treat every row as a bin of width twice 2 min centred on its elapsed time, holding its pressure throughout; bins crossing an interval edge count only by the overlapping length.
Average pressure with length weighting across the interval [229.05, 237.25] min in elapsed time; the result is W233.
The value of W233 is 10.4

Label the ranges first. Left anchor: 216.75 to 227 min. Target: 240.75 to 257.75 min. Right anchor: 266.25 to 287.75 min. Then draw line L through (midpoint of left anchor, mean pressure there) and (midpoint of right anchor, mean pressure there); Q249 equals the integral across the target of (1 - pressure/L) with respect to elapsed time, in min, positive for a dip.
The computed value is 0.5 min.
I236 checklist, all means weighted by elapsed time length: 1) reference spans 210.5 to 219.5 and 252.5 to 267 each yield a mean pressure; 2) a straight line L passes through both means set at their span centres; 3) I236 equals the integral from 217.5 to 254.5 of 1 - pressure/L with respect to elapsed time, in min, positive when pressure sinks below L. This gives 0.5 min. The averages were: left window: 10.5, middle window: 10.3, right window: 10.2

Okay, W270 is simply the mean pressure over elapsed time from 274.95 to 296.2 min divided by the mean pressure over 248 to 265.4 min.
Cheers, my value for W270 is 1.06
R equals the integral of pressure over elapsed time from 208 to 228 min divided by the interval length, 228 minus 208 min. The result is 10.4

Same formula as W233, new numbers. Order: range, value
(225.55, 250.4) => 10.3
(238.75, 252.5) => 10.2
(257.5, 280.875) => 10.3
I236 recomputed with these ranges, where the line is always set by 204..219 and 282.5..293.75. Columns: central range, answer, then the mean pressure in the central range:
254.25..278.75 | 1.46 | 10.3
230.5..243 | 0.44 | 10.4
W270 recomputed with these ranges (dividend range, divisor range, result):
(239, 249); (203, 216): 0.96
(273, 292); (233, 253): 1.04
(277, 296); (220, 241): 1.05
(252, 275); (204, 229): 0.98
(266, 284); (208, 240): 0.99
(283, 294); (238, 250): 1.09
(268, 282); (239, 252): 1.01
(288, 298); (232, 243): 1.09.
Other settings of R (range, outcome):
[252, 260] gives 10.1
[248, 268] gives 10.2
